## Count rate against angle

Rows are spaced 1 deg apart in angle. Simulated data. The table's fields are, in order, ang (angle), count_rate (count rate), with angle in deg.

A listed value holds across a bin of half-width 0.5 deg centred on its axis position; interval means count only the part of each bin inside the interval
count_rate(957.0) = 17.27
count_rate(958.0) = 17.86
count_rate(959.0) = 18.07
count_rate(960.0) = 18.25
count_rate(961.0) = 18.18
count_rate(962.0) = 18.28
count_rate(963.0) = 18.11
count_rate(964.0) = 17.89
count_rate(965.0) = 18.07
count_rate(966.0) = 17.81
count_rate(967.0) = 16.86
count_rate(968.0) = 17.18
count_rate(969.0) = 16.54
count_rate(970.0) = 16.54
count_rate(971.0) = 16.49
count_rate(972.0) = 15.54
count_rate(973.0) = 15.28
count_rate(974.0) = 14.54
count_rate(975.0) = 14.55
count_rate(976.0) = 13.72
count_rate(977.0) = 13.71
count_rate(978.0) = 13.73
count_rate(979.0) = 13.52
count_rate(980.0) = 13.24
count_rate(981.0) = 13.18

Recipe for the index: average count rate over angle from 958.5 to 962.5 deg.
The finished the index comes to 18.2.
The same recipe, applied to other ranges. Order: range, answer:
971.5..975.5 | 15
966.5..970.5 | 16.8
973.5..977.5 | 14.1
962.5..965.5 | 18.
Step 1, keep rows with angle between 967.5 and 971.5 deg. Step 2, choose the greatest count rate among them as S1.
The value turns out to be 17.18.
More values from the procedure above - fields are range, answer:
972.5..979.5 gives 15.28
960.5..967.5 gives 18.28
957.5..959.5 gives 18.07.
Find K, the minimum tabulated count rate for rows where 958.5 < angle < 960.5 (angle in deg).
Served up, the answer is 18.07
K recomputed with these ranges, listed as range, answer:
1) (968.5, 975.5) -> 14.54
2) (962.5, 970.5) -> 16.54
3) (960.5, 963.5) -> 18.11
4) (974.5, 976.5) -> 13.72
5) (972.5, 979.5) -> 13.52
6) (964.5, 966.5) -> 17.81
